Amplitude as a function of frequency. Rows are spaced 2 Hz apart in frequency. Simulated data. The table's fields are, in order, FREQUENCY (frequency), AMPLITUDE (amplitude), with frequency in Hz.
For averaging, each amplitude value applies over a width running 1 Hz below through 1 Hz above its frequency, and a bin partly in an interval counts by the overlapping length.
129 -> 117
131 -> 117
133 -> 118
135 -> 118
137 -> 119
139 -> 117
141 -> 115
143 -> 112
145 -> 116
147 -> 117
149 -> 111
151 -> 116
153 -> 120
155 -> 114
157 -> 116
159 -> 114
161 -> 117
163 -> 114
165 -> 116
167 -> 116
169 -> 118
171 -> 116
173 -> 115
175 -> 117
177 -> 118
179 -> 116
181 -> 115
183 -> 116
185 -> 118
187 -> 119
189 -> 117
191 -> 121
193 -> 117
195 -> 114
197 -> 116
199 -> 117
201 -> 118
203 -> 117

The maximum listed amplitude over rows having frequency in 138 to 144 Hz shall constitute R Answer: 117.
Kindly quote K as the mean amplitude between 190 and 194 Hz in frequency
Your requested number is 119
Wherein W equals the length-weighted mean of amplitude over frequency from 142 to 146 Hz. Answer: 114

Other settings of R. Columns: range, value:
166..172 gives 118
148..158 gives 120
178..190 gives 119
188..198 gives 121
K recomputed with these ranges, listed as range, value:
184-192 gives 119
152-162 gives 116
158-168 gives 115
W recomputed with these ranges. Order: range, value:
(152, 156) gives 117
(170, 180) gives 116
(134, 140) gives 118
